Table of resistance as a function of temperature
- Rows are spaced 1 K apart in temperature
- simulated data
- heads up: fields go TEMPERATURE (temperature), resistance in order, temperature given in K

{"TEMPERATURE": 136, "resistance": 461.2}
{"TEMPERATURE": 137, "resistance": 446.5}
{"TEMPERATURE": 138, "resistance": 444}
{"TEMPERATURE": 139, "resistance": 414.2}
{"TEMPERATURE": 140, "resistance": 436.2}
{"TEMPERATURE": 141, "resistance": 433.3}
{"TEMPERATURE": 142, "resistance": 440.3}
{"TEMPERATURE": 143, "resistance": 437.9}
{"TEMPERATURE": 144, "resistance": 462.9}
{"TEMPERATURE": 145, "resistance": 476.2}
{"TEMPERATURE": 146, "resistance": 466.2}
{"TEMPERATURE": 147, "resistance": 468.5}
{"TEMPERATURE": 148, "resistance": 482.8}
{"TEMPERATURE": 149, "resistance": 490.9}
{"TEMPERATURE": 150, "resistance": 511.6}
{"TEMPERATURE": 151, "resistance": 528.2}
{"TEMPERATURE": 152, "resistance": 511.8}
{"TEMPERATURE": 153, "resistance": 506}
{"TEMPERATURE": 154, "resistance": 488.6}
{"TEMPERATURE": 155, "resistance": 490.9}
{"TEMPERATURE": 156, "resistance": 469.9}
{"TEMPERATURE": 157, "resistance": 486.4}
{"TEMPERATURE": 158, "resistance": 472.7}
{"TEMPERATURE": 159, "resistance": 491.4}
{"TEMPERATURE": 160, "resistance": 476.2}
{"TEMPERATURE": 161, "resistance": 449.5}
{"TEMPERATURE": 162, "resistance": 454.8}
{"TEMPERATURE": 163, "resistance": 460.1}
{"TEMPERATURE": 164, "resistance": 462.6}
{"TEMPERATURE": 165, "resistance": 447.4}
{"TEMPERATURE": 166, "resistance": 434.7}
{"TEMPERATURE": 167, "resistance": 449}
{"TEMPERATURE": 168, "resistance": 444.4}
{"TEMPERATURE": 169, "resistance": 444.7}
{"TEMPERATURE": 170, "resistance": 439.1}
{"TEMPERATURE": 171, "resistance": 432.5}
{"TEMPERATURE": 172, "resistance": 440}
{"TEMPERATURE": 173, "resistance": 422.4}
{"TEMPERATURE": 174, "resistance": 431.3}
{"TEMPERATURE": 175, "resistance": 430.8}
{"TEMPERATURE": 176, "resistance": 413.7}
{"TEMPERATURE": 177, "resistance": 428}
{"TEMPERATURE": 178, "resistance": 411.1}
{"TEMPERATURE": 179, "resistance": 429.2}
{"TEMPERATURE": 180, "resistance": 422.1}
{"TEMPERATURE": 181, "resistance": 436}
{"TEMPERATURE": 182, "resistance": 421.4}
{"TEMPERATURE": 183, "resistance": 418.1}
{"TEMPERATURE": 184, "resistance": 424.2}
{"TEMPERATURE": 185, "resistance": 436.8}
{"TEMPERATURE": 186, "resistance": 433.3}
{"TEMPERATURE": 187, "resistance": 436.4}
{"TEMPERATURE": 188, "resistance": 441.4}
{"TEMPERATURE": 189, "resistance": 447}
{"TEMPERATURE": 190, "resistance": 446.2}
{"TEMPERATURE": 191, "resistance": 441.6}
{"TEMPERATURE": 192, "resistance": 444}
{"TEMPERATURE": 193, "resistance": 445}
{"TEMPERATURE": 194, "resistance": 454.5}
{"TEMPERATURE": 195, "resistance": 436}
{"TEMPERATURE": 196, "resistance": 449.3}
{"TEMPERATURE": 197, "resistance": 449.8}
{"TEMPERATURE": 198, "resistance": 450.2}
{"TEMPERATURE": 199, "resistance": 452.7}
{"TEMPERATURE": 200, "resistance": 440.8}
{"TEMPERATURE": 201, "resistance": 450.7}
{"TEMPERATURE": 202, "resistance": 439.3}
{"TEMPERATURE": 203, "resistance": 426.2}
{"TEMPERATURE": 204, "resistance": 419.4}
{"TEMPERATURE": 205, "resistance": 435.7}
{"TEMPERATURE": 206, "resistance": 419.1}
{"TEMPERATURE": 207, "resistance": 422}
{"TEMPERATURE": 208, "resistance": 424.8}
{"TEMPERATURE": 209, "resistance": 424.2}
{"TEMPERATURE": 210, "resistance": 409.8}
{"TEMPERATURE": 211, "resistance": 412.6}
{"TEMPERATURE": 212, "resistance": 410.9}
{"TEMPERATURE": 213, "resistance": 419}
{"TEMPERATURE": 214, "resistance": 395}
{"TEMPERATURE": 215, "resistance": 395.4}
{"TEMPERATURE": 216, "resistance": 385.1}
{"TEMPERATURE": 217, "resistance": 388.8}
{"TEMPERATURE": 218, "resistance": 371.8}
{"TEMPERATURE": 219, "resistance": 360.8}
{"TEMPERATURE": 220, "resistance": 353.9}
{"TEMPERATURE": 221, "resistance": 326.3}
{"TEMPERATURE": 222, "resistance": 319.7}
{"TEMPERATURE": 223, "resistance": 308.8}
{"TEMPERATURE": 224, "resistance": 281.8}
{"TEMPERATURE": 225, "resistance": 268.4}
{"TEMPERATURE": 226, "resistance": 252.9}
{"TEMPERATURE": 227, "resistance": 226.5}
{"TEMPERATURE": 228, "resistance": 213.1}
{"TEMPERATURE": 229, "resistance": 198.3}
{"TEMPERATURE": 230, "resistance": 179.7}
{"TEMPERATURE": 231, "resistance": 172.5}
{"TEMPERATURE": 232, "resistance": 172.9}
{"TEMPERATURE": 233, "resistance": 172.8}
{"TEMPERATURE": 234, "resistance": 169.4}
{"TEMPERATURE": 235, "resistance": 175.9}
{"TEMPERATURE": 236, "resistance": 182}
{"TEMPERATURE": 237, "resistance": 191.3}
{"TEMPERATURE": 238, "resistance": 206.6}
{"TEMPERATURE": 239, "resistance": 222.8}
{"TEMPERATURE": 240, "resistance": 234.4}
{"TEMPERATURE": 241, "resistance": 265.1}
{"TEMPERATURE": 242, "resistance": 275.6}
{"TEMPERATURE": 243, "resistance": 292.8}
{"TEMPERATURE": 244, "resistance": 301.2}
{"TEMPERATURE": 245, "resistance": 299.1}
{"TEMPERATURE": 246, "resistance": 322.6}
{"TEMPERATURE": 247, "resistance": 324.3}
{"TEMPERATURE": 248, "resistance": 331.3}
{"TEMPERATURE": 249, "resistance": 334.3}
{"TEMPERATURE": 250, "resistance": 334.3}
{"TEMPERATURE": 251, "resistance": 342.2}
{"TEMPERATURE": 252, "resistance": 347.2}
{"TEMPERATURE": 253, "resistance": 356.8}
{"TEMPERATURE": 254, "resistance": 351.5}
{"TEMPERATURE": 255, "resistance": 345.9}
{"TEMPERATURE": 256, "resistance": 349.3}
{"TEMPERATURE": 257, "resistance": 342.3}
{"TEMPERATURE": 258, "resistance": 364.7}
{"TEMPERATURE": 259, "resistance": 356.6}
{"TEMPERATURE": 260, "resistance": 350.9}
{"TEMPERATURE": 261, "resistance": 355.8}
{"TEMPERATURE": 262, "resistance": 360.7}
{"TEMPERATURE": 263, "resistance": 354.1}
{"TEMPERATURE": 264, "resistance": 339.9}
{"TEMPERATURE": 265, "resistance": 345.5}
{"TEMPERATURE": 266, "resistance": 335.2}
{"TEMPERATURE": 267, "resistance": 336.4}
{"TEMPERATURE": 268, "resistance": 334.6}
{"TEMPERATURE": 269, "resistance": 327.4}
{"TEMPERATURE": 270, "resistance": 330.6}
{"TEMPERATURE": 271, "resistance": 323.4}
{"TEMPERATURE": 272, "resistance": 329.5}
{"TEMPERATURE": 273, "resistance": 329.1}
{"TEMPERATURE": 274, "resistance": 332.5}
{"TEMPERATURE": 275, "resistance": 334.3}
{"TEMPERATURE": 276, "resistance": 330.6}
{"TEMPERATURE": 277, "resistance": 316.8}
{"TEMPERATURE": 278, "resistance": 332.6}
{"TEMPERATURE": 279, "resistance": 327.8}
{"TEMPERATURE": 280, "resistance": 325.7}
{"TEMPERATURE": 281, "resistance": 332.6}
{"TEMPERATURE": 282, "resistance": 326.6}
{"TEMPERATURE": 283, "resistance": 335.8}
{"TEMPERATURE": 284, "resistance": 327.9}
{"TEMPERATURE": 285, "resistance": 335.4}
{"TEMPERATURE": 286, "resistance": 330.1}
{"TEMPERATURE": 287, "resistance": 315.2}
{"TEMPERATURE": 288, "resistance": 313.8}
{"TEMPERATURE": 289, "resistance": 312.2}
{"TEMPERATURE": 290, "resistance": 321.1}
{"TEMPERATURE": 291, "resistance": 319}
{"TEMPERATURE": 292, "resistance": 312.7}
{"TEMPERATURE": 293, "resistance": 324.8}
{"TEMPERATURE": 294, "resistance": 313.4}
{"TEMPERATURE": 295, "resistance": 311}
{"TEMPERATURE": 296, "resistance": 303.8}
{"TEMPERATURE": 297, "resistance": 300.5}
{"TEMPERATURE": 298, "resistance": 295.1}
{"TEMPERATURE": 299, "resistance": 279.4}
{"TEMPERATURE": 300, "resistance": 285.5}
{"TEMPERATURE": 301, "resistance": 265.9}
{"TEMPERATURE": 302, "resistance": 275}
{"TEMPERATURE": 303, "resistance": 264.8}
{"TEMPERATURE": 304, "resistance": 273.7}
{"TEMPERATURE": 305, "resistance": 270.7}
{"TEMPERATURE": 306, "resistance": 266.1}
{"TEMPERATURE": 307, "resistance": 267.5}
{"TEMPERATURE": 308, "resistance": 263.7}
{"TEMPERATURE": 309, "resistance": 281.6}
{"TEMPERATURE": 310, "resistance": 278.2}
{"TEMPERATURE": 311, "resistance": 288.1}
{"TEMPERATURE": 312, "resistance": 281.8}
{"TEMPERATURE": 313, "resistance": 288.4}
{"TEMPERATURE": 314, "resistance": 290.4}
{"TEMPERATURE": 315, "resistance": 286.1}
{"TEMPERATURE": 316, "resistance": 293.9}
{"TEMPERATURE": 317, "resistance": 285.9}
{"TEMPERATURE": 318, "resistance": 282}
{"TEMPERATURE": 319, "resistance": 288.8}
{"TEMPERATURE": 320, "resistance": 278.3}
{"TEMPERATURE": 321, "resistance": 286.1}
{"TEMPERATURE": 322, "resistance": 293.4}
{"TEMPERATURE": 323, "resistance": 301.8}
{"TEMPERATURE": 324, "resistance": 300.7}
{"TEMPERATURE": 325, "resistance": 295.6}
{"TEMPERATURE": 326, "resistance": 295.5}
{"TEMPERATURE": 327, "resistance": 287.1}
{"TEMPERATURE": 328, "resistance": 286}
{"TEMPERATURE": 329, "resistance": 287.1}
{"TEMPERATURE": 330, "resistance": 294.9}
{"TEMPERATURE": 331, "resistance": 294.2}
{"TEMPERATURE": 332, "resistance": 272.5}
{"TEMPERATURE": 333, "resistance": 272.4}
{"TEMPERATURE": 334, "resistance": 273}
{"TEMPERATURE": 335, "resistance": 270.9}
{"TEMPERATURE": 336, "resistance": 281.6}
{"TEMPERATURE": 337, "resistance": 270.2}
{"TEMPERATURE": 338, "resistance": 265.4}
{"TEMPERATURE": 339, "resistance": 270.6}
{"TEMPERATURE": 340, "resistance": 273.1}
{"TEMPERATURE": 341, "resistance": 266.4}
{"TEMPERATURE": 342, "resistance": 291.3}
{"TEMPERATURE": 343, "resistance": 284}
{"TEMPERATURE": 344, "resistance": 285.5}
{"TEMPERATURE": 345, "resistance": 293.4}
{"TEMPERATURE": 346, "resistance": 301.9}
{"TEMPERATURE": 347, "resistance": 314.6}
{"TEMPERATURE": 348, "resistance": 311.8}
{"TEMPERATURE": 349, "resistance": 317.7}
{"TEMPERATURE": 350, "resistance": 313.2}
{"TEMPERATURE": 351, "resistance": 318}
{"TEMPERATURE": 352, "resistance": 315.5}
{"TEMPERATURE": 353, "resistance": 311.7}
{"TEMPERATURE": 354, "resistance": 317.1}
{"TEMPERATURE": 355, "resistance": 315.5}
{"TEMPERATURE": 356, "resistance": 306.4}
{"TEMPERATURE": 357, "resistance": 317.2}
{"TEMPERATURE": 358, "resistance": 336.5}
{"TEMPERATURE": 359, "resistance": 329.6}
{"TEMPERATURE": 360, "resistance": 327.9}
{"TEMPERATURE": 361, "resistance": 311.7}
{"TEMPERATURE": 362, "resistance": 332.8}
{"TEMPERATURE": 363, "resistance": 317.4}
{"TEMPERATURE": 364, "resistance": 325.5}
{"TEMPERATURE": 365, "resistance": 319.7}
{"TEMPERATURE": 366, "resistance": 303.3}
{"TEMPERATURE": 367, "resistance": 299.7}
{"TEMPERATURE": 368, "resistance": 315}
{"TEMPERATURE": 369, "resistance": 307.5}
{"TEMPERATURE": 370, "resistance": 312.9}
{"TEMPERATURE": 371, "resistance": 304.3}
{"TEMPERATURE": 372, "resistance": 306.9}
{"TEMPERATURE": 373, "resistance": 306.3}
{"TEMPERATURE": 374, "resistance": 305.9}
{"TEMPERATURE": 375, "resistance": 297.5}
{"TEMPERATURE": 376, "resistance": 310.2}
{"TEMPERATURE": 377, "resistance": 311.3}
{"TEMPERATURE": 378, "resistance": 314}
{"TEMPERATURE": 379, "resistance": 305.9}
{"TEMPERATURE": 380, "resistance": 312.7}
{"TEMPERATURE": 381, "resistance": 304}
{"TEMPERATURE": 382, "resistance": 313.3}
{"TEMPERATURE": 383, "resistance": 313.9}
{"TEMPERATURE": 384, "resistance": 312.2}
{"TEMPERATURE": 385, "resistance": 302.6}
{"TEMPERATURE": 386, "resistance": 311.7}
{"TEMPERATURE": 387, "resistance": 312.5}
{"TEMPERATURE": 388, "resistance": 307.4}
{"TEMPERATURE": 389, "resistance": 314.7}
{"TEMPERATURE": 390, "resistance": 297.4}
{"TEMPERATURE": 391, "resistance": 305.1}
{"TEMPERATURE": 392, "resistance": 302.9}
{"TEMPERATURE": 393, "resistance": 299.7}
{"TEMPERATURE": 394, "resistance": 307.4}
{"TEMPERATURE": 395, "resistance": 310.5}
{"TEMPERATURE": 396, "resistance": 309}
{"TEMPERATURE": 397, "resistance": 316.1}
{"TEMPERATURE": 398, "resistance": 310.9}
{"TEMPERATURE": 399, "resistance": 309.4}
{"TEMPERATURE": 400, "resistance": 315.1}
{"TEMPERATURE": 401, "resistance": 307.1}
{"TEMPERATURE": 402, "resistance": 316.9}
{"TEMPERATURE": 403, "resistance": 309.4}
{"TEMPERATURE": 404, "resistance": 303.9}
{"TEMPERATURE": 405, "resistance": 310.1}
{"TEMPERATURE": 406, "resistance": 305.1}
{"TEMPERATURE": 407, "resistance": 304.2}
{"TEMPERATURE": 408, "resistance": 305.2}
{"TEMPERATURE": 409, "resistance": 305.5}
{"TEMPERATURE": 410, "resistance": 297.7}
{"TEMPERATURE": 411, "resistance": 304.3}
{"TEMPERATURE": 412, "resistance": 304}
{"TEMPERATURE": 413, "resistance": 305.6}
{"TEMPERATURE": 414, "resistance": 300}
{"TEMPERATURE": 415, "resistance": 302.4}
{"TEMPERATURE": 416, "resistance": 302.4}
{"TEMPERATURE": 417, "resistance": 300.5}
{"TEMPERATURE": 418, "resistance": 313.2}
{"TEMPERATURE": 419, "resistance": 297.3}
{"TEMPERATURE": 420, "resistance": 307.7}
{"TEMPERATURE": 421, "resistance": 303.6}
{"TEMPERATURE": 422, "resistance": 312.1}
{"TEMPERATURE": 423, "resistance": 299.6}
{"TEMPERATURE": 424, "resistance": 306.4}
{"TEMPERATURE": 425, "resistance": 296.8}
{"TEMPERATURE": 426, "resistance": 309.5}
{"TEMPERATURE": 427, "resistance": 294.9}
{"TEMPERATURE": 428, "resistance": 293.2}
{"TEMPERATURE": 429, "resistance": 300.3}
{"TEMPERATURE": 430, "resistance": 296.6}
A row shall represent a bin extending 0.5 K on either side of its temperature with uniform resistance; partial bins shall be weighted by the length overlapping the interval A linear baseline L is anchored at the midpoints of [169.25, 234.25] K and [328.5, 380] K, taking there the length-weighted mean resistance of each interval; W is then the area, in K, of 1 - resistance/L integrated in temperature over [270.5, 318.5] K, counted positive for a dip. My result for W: 4.45 K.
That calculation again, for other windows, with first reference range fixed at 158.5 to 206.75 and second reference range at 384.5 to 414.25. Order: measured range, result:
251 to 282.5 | 3.95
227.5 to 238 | 5.78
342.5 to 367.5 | 1.57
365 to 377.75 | 0.66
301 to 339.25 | 7.95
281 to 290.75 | 1.35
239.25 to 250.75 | 2.89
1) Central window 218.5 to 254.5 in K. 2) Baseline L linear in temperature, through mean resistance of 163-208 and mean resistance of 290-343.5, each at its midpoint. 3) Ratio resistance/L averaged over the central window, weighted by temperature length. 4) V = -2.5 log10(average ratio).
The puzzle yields 0.37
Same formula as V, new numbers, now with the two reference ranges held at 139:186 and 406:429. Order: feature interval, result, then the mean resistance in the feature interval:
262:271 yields 0.161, 338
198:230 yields 0.156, 368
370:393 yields 0.057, 308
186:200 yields -0.023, 445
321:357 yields 0.190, 293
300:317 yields 0.304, 278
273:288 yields 0.170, 328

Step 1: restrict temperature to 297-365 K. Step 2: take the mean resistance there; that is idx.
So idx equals 292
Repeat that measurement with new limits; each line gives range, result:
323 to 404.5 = 304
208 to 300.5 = 314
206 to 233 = 326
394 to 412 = 308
